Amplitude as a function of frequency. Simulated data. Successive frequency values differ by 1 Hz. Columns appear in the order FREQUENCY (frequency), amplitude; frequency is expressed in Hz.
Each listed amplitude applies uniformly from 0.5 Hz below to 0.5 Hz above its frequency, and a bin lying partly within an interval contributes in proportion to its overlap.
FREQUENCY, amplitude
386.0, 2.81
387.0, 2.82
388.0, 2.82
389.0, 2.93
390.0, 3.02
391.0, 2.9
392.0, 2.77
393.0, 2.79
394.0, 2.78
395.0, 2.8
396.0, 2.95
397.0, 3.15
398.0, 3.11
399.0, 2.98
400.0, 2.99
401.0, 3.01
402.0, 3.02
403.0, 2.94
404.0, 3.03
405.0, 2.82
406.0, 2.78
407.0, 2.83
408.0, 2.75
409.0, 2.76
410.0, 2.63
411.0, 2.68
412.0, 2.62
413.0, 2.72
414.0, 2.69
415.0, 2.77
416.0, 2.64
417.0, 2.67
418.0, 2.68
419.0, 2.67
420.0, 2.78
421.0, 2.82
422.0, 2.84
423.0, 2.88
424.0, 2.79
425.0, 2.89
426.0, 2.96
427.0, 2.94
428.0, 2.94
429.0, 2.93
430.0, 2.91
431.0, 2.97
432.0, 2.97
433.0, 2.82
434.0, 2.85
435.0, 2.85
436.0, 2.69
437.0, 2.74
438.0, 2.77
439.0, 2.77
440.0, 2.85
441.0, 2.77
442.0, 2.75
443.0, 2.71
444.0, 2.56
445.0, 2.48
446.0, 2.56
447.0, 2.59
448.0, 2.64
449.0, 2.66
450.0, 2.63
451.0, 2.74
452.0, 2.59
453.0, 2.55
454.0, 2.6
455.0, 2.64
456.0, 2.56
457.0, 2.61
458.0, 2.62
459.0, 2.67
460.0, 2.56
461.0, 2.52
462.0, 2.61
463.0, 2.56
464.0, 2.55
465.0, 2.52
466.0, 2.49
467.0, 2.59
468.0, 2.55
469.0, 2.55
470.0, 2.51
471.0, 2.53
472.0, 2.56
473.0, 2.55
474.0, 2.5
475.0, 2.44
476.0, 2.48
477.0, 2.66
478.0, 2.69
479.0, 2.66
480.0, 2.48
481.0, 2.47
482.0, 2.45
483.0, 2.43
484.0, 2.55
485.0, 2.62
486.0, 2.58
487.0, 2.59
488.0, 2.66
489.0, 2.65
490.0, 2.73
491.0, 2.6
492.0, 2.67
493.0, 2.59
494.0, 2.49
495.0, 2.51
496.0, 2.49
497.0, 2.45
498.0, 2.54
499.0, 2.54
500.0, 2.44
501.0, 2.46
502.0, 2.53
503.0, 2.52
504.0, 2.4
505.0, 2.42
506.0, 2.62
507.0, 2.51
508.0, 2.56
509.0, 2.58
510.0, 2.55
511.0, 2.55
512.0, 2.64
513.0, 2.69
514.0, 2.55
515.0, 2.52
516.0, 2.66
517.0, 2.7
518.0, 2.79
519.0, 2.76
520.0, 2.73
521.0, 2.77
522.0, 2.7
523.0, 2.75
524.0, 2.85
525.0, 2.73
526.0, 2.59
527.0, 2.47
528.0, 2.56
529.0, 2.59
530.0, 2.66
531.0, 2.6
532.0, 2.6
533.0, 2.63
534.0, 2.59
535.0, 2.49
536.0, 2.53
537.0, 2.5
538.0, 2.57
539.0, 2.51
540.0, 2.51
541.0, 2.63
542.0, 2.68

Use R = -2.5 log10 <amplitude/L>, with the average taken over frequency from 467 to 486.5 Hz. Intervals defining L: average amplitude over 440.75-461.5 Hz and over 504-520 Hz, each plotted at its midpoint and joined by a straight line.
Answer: 0.03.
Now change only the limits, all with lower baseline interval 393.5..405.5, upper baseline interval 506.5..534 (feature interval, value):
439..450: 0.072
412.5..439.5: 0.031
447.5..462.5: 0.081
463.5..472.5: 0.099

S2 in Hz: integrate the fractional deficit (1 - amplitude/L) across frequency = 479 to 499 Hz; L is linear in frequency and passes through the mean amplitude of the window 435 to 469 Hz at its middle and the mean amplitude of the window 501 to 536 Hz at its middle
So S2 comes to 0.5 Hz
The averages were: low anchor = 2.63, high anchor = 2.61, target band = 2.56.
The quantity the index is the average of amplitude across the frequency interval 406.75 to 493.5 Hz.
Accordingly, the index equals 2.67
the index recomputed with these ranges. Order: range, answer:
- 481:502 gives 2.55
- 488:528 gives 2.6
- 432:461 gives 2.68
